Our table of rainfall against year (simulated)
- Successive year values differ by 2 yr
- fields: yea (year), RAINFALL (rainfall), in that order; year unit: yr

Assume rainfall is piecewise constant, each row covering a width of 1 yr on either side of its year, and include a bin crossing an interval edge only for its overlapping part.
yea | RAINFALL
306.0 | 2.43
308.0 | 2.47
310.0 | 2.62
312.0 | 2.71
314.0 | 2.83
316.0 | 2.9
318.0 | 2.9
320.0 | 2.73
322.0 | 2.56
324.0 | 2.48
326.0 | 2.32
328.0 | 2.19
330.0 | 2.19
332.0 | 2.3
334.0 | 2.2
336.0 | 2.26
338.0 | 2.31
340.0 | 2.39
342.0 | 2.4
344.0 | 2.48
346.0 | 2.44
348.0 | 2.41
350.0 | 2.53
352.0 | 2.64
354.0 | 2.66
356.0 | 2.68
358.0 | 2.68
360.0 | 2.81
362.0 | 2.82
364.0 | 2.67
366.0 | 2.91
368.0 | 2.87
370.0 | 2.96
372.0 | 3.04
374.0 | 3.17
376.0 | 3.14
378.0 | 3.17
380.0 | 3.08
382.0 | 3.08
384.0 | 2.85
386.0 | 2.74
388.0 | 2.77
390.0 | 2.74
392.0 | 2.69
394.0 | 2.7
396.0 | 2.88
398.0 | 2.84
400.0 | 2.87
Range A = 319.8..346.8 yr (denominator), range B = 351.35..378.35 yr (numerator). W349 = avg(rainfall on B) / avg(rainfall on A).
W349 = 1.21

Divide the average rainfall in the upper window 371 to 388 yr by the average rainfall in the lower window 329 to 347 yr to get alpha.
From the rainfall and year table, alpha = 1.30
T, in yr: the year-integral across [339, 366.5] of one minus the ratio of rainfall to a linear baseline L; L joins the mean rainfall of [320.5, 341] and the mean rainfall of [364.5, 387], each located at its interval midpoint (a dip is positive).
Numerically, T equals 0.55 yr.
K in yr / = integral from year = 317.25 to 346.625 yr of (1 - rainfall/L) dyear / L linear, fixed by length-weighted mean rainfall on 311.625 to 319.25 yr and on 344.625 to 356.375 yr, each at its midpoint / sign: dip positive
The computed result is 3.26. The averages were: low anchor 2.84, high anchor 2.55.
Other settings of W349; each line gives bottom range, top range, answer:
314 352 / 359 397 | 1.18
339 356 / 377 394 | 1.15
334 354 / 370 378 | 1.28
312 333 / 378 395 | 1.12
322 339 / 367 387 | 1.31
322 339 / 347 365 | 1.16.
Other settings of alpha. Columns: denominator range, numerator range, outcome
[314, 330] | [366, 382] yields 1.19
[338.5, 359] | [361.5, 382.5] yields 1.19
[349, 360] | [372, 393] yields 1.11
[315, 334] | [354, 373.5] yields 1.13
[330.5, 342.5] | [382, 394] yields 1.21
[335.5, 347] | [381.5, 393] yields 1.17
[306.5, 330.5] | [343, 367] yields 1.02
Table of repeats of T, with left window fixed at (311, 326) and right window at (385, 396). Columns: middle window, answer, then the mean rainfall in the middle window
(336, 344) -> 1.0 yr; 2.37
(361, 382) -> -2.0 yr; 2.99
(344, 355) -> 0.8 yr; 2.53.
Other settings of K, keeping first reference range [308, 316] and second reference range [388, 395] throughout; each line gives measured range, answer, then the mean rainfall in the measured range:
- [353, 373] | -0.69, 2.81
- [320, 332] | 1.49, 2.38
